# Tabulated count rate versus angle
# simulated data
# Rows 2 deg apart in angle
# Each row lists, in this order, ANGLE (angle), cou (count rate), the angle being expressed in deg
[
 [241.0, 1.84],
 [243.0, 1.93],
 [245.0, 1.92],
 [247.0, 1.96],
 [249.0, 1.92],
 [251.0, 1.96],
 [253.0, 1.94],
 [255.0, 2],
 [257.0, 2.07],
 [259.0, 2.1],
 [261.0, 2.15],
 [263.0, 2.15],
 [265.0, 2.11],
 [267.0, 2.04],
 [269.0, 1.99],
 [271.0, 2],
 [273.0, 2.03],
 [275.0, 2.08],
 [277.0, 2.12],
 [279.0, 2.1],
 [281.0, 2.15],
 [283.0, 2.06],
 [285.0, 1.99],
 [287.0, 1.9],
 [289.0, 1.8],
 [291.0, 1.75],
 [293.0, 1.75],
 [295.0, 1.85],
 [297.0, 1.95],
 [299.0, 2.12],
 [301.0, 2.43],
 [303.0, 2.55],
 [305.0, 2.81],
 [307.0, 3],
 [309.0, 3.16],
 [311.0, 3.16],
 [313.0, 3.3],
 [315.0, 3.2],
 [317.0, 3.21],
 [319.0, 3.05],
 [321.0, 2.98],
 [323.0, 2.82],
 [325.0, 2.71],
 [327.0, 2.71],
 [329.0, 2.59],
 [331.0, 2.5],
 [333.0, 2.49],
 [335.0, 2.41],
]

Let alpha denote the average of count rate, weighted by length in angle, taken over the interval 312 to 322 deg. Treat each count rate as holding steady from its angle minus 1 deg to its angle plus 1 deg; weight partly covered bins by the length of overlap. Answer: 3.15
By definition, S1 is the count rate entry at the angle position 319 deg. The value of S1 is 3.05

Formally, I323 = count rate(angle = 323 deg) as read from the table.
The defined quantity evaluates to 2.82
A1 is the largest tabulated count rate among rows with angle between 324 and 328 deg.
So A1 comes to 2.71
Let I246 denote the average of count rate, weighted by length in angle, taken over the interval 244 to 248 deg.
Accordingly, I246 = 1.94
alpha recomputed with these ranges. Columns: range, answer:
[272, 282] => 2.1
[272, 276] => 2.05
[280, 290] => 1.98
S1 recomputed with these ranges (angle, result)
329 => 2.59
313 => 3.3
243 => 1.93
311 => 3.16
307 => 3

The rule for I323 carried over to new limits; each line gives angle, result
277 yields 2.12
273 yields 2.03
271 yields 2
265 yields 2.11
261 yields 2.15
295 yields 1.85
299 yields 2.12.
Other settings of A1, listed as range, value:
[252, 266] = 2.15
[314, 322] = 3.21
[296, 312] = 3.16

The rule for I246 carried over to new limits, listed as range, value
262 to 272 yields 2.06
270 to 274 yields 2.01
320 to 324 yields 2.9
